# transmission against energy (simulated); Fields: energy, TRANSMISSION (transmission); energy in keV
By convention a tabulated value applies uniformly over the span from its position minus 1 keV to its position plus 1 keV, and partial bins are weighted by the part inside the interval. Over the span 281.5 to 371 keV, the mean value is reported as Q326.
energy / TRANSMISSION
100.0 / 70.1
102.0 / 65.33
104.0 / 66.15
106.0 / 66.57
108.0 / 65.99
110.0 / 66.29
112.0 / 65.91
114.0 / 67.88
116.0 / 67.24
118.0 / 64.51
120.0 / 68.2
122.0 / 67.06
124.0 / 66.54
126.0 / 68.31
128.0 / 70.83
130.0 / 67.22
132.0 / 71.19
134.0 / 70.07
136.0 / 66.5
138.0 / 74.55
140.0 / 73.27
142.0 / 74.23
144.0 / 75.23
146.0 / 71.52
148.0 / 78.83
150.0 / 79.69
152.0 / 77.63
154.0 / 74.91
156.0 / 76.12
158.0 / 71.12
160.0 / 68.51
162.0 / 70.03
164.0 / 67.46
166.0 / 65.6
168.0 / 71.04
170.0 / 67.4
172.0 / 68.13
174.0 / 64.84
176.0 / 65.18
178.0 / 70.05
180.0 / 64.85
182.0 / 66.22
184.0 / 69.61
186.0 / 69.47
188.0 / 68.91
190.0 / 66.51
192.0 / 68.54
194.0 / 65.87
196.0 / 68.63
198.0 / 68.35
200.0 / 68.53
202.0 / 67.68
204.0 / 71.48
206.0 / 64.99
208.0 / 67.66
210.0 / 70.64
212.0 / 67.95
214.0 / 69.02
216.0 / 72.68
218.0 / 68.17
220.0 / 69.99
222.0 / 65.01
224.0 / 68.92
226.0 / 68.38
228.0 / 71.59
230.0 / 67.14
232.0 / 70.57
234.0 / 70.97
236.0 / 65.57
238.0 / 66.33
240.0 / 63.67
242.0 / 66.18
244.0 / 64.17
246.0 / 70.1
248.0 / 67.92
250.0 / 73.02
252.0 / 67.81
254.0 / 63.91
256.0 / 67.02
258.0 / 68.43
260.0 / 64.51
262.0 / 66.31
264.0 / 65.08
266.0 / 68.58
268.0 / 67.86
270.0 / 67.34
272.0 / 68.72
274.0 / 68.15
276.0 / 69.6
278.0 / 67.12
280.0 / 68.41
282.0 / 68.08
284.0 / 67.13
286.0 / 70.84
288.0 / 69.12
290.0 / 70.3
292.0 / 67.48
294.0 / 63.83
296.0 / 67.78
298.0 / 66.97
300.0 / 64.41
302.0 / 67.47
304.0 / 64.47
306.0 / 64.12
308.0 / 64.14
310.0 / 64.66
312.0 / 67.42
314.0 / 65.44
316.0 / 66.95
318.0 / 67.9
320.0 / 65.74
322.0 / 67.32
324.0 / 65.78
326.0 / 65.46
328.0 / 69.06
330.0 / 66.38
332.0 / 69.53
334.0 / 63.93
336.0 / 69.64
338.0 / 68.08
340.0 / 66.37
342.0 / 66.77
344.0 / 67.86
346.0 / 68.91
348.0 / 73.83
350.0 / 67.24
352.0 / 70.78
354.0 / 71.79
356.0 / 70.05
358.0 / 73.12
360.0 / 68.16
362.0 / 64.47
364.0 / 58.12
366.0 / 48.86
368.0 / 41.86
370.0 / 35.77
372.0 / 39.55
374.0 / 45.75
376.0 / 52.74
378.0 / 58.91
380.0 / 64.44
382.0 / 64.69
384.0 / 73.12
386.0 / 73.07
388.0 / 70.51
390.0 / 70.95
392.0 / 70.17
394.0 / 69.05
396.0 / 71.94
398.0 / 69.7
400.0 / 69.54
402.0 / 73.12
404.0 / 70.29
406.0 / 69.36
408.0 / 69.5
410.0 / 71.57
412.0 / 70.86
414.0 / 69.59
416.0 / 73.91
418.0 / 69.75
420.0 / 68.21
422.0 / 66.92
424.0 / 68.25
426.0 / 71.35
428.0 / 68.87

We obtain 65.6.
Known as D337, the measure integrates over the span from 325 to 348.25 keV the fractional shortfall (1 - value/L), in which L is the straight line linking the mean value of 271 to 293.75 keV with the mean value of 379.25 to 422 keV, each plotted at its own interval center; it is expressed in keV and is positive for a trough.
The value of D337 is 0.5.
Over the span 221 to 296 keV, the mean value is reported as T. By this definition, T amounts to 67.7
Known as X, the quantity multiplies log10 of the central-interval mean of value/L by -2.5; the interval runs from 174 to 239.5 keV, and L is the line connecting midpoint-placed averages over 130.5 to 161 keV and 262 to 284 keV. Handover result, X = 0.04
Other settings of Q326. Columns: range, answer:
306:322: 66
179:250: 68.1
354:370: 59.8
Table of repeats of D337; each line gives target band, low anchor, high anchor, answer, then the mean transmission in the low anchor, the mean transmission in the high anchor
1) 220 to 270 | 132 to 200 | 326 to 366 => 1.1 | 70.3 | 67.6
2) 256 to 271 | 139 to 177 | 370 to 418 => 0.5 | 71.6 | 66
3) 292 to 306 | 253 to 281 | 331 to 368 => 0.2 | 67.2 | 66.4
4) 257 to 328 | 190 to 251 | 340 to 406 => -0.6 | 68.3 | 64.3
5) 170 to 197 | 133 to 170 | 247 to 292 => 1.4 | 72.4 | 68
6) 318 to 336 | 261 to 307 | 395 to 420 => 0.4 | 67.4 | 70.7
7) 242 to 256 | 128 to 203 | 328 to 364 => 0.3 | 70.1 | 68.4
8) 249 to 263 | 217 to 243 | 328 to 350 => 0.1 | 67.9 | 68.1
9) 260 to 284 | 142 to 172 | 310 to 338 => 0.4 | 72.4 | 66.9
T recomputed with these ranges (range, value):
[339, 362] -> 69.3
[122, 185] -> 70.5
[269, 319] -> 67.1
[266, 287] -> 68.3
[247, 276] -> 67.5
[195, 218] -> 68.8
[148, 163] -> 74.3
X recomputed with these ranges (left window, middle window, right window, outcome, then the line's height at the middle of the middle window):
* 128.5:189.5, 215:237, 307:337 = 0.00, 69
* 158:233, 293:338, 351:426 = 0.00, 66.4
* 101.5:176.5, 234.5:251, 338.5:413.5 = 0.01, 67.6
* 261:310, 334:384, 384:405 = 0.13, 69.7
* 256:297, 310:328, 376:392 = 0.02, 67.5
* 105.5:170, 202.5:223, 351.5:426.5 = 0.00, 68.8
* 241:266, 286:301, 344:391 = -0.03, 65.4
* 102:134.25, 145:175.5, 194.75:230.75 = -0.05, 68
